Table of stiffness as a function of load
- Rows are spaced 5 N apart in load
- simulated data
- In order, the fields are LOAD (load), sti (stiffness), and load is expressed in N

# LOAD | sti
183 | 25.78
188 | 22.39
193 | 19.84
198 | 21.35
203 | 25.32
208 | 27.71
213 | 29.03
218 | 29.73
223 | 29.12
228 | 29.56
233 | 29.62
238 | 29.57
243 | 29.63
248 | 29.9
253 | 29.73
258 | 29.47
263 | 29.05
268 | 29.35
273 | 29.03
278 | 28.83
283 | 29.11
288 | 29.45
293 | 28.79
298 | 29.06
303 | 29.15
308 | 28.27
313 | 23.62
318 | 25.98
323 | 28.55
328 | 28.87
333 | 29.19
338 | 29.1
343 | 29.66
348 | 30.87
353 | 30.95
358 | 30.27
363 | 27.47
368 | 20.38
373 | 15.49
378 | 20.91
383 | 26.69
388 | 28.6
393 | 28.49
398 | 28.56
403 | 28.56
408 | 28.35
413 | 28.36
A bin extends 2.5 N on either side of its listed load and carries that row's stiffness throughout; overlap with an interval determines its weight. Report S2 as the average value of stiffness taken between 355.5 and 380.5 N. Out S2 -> 22.9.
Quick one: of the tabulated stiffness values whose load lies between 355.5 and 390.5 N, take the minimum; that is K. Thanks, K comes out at 15.49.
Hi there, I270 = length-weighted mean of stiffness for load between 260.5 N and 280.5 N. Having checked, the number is 29.1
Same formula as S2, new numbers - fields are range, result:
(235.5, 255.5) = 29.7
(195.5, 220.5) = 26.6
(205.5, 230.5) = 29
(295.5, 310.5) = 28.8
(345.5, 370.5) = 28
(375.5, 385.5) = 23.8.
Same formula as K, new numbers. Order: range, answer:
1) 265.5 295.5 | 28.79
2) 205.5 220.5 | 27.71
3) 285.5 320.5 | 23.62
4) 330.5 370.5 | 20.38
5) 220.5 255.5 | 29.12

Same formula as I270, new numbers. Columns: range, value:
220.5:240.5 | 29.5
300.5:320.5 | 26.8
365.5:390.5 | 22.4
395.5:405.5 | 28.6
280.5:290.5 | 29.3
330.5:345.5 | 29.3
